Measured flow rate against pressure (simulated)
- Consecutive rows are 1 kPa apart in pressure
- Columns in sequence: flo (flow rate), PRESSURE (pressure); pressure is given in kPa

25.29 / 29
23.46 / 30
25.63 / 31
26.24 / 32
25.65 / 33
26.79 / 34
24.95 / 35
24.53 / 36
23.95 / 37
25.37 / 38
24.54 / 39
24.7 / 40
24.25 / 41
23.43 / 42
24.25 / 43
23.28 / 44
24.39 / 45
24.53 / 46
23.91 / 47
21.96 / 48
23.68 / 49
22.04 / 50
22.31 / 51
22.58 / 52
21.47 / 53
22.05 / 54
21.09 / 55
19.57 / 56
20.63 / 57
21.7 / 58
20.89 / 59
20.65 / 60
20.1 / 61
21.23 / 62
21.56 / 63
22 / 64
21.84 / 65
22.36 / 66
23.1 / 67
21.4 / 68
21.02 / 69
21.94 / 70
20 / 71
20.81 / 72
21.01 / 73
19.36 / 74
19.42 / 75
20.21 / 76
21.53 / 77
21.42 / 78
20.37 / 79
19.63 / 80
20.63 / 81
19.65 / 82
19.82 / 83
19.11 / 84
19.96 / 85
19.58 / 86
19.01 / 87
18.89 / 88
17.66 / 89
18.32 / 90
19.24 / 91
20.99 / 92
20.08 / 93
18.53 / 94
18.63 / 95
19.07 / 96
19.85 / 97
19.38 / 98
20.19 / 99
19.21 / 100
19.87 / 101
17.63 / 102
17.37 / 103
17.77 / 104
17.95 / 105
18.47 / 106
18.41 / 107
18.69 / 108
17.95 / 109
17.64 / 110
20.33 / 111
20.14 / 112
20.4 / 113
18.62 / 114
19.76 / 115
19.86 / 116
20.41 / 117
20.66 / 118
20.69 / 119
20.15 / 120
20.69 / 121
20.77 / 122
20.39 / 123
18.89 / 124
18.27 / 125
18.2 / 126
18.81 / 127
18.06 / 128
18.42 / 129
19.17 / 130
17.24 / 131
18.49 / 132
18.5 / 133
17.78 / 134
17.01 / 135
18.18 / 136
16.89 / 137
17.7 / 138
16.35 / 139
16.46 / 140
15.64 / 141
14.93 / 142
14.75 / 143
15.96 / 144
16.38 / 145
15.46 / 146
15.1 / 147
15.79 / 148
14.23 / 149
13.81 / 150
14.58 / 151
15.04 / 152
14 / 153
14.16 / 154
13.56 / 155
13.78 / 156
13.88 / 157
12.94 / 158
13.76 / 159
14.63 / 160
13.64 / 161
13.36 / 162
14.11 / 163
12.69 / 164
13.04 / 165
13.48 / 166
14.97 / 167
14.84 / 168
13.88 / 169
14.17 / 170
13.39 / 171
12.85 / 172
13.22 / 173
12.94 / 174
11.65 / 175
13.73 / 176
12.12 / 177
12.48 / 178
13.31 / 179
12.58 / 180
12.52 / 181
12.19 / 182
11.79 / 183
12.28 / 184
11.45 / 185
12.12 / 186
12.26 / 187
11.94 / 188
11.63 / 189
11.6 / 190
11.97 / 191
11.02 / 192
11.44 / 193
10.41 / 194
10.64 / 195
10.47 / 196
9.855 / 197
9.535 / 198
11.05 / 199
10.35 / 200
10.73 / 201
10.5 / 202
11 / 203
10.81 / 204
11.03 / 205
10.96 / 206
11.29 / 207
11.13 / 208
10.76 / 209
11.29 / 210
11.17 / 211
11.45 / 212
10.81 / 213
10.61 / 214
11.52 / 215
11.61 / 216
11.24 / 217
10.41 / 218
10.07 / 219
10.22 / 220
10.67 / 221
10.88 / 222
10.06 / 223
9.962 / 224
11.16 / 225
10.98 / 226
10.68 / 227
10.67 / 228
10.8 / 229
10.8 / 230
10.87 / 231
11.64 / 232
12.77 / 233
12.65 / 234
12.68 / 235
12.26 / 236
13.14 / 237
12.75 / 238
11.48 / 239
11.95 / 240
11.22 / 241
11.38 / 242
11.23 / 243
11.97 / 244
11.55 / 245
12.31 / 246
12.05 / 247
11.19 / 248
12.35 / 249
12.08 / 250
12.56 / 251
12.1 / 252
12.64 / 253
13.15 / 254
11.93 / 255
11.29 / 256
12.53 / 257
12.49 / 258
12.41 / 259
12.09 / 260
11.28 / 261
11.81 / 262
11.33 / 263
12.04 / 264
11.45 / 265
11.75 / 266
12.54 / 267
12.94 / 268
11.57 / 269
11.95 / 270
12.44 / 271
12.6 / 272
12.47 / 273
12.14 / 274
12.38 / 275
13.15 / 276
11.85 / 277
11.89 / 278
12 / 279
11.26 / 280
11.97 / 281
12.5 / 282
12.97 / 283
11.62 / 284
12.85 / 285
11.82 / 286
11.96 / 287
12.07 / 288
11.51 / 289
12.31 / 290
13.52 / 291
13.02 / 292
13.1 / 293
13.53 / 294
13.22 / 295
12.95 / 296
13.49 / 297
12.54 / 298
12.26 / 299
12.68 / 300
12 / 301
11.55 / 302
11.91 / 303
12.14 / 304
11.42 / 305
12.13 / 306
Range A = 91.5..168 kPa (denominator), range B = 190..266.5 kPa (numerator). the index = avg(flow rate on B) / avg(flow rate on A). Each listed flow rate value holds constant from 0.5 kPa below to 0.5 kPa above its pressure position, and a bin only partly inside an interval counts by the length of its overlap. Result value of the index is 0.66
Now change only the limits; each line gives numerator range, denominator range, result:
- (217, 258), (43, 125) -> 0.57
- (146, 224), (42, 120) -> 0.60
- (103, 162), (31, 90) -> 0.79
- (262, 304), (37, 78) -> 0.56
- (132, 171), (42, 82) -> 0.70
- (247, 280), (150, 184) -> 0.90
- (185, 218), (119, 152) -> 0.64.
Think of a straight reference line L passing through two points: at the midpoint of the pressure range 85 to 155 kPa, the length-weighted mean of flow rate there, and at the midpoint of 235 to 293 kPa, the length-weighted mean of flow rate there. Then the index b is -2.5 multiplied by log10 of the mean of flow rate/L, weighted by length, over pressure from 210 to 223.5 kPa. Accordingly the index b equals 0.284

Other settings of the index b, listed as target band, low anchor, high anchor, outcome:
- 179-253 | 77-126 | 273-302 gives 0.30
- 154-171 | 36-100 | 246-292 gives 0.22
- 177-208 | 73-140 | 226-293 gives 0.31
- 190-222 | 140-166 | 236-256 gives 0.20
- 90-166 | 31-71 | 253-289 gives 0.11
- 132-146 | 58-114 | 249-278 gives 0.06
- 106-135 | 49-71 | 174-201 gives -0.14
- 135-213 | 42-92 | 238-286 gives 0.24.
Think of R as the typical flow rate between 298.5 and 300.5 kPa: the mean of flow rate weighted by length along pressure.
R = 12.5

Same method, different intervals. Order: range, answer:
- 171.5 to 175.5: 12.7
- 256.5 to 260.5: 12.4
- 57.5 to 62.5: 20.9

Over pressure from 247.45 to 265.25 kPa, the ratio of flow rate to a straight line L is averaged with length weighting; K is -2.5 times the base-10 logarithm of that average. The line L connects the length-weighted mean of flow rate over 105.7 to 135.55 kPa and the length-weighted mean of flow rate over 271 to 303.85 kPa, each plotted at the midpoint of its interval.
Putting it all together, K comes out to 0.14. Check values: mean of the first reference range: 19.1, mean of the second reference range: 12.4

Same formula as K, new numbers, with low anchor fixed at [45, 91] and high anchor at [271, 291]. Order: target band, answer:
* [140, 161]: 0.20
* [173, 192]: 0.31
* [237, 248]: 0.17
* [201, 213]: 0.35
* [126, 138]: 0.02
